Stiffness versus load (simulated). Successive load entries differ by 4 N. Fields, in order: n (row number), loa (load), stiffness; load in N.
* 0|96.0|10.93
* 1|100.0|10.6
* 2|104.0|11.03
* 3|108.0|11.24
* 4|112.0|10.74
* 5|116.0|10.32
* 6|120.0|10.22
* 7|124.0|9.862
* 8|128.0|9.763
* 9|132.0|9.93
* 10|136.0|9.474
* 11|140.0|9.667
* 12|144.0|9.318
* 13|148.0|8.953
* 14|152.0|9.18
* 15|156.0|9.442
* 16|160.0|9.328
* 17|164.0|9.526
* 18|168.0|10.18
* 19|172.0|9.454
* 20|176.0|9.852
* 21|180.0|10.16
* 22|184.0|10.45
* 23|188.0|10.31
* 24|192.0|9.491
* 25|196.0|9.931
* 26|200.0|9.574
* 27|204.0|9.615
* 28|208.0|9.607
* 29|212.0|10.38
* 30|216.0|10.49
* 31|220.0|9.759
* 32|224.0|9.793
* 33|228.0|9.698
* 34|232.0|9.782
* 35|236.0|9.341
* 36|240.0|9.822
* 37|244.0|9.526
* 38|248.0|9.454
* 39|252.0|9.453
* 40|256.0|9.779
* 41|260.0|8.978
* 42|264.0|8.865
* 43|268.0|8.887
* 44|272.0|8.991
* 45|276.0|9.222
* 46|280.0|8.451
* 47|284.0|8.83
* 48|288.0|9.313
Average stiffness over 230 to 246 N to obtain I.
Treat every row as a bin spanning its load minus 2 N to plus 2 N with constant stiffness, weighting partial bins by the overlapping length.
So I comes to 9.62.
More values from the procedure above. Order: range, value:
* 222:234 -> 9.76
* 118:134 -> 9.94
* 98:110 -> 11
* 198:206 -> 9.59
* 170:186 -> 9.98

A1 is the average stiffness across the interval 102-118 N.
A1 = 10.8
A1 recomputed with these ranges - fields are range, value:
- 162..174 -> 9.72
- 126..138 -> 9.72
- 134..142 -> 9.57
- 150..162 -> 9.32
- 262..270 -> 8.88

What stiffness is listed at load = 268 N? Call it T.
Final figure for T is 8.887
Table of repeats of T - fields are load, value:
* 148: 8.953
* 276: 9.222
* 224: 9.793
